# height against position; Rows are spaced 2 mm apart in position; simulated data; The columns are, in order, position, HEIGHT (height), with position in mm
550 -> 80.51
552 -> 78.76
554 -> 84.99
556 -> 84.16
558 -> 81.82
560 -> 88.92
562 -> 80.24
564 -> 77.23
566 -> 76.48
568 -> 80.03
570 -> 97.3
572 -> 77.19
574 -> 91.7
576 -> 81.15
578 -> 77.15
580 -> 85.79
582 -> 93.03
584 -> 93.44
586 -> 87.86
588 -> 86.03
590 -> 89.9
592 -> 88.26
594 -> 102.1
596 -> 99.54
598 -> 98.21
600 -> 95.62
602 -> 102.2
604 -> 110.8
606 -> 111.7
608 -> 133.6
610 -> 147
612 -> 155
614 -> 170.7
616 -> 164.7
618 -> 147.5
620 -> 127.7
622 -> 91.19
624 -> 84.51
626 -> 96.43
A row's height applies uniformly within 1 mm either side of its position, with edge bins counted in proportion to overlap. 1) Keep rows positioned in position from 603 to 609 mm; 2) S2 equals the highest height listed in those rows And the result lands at 133.6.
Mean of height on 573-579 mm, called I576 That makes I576 83.3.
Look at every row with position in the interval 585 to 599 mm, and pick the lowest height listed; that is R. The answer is 86.03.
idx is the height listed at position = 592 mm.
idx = 88.26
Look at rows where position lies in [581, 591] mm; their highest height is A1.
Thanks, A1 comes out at 93.44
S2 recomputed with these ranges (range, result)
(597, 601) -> 98.21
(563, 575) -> 97.3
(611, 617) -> 170.7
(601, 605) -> 110.8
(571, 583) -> 93.03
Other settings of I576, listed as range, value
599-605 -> 103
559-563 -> 84.6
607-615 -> 152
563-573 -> 81.6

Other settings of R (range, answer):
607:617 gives 133.6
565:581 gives 76.48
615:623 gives 91.19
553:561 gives 81.82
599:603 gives 95.62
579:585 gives 85.79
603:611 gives 110.8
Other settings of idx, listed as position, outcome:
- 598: 98.21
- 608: 133.6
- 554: 84.99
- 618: 147.5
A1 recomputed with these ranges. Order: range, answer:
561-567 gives 80.24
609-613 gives 155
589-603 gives 102.2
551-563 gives 88.92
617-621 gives 147.5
